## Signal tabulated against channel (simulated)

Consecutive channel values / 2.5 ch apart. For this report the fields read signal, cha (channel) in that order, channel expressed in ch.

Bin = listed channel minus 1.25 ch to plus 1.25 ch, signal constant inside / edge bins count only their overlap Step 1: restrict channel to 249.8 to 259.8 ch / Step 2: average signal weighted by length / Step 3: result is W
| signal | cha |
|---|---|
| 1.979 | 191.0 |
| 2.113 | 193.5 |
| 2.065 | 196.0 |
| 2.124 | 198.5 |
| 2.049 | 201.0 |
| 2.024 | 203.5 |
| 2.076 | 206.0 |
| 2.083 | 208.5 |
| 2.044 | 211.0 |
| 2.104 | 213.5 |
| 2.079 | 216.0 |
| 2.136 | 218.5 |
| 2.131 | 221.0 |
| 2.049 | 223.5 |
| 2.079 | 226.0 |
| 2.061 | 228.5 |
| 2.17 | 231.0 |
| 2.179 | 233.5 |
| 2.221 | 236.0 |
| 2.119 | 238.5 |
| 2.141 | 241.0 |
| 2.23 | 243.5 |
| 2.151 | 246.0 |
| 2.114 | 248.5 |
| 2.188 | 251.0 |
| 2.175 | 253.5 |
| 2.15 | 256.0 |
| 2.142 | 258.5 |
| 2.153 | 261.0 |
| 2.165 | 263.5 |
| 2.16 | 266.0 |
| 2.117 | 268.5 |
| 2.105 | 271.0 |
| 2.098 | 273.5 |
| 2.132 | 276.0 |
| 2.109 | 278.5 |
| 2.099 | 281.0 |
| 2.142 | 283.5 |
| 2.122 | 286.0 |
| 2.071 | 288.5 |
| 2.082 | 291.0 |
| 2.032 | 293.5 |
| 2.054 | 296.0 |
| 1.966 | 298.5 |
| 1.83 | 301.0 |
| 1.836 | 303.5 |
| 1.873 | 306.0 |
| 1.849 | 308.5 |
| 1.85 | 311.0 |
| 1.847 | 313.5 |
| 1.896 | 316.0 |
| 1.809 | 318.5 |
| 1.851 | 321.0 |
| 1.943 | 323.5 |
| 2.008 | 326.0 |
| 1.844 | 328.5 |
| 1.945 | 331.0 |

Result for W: 2.16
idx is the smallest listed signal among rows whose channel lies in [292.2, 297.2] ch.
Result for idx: 2.032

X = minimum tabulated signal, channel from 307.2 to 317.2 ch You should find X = 1.847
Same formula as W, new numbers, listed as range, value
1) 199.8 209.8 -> 2.06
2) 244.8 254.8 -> 2.16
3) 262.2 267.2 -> 2.16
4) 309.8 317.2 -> 1.86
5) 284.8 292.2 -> 2.09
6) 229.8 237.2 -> 2.19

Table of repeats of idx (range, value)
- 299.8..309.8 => 1.83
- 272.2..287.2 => 2.098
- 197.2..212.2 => 2.024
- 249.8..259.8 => 2.142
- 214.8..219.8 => 2.079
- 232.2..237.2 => 2.179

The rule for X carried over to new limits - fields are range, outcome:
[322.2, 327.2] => 1.943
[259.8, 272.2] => 2.105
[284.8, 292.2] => 2.071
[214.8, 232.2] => 2.049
